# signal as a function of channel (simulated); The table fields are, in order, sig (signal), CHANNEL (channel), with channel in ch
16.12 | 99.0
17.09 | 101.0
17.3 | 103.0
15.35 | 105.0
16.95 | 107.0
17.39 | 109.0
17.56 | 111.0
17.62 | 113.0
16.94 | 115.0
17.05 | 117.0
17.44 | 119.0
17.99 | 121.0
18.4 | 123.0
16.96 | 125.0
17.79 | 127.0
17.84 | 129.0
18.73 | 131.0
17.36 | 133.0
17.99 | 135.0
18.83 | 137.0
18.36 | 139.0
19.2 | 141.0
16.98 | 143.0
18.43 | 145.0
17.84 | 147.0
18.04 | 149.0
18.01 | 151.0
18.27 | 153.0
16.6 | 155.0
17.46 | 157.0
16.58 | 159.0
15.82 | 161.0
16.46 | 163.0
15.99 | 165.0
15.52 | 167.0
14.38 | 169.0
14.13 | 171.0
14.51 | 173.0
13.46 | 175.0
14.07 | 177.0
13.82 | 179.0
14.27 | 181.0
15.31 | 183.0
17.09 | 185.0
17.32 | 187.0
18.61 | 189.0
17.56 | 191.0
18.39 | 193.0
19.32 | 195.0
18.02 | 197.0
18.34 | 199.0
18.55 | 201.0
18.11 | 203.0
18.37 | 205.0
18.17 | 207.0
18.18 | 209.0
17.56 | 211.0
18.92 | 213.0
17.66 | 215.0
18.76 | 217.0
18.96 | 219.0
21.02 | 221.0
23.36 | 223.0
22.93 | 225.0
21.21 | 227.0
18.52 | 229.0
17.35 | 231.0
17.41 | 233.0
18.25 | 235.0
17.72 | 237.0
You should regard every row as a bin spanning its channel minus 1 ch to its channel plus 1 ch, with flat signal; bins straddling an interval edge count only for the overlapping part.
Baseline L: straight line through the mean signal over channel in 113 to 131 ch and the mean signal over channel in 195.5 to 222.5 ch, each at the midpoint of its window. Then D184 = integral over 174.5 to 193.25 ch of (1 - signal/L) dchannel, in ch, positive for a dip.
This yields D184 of 2.4 ch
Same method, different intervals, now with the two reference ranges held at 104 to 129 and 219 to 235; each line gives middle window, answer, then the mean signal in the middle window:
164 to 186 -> 4.67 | 14.8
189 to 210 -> 1.14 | 18.3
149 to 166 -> 1.26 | 17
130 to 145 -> -0.33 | 18.2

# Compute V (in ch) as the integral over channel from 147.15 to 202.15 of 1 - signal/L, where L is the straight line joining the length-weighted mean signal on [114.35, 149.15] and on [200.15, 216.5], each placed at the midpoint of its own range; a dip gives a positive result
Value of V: 4.7 ch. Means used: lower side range 17.9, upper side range 18.2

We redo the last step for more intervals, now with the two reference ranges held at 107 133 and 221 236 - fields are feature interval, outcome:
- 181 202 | 1.6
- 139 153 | 0.0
